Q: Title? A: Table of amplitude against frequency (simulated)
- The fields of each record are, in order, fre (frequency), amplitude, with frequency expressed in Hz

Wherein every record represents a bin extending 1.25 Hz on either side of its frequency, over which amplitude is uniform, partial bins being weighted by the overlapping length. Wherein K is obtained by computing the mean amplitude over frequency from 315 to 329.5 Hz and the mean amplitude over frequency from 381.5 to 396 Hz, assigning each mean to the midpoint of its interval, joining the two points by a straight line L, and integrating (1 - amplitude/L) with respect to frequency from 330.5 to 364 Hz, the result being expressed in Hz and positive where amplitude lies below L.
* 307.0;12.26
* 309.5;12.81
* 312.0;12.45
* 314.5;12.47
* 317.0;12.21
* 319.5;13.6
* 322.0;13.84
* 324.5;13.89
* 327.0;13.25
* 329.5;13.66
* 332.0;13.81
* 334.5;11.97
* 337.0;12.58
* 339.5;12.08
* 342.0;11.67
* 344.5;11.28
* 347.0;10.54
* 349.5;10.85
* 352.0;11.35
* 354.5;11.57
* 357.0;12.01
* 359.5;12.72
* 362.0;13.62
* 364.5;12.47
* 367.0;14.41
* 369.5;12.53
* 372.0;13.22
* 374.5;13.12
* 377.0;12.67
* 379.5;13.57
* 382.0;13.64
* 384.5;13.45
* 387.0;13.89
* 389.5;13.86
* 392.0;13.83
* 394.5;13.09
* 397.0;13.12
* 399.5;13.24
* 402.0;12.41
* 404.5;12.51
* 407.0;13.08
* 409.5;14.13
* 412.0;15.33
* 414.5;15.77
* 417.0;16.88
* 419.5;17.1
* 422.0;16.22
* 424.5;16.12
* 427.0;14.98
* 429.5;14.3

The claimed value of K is 3.5 Hz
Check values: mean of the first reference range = 13.3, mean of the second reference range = 13.6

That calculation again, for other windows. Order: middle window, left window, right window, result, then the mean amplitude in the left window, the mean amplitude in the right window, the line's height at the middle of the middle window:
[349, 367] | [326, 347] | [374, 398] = 0.79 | 12.4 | 13.4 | 12.9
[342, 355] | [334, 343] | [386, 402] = 1.25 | 12.1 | 13.4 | 12.3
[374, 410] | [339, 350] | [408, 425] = 2.47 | 11.3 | 15.9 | 14.3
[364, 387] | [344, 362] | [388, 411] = -1.60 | 11.6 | 13.3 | 12.4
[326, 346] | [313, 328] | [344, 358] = -0.46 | 13.2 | 11.3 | 12.2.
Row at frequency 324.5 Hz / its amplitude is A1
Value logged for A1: 13.89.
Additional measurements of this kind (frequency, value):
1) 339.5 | 12.08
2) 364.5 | 12.47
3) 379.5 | 13.57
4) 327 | 13.25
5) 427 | 14.98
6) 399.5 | 13.24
